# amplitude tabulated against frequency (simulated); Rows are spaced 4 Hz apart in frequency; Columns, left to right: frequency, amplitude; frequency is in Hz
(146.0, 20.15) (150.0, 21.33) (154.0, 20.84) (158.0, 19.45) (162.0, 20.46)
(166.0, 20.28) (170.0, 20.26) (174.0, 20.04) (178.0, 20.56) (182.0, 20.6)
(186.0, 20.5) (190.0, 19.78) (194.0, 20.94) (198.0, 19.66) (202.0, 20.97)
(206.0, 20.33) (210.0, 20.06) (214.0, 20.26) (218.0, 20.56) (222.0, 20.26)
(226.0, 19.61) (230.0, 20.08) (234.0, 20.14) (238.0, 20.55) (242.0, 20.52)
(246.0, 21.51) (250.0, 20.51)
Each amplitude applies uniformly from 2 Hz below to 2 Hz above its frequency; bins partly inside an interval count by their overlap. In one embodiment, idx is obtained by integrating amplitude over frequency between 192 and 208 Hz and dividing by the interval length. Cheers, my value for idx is 20.5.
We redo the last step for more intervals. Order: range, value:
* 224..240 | 20.1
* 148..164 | 20.5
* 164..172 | 20.3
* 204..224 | 20.3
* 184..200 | 20.2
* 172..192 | 20.3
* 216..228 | 20.1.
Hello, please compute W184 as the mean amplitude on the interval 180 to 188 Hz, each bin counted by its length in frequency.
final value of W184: 20.6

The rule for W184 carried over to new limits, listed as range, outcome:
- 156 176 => 20.1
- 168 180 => 20.3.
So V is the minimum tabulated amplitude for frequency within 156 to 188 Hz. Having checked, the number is 19.45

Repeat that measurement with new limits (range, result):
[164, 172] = 20.26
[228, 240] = 20.08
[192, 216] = 19.66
